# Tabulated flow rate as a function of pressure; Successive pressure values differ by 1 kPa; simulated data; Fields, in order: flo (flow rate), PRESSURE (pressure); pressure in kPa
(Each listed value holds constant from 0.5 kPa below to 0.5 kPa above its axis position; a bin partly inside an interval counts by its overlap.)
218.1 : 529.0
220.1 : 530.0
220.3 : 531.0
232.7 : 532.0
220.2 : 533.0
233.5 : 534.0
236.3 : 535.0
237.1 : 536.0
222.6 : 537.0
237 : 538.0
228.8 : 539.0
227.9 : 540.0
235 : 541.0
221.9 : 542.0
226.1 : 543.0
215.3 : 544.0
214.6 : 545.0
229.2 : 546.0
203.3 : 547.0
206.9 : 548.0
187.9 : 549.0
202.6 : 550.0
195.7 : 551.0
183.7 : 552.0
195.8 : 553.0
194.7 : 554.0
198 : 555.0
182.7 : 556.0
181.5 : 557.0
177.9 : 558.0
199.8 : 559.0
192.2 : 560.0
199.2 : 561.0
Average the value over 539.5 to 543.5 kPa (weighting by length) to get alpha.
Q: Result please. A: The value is 228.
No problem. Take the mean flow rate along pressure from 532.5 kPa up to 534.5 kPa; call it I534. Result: 227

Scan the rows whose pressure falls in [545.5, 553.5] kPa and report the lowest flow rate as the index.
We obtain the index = 183.7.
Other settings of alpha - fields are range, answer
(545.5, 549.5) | 207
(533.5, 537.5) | 232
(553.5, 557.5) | 189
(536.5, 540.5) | 229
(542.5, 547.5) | 218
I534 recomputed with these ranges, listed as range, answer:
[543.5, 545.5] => 215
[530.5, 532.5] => 226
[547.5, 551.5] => 198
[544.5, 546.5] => 222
